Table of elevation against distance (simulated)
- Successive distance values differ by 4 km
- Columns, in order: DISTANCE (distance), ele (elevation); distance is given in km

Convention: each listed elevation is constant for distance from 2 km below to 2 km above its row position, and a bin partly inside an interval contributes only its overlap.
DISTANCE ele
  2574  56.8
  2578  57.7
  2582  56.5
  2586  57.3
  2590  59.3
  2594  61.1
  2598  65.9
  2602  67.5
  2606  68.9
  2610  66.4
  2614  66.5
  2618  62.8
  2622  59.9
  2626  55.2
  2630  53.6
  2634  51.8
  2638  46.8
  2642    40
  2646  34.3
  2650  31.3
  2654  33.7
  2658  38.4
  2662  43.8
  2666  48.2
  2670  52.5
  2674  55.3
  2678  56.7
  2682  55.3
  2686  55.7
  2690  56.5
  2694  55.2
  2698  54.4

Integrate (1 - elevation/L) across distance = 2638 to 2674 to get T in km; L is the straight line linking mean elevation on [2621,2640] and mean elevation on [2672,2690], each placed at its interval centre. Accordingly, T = 8.6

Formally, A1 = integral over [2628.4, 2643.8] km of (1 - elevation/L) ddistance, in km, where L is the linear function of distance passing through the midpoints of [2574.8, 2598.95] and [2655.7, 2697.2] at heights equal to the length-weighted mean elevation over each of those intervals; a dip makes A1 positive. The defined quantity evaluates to 2.0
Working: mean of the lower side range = 59.2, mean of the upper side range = 51.7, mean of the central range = 48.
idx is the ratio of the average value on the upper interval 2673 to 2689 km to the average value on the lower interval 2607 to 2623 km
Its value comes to 0.9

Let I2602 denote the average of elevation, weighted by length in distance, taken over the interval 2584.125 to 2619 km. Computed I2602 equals 64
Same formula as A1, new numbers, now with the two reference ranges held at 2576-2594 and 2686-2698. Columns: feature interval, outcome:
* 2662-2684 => 1.3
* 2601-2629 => -2.9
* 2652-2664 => 3.8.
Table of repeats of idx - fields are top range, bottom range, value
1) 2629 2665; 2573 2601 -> 0.69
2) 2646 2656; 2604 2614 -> 0.49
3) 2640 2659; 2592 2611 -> 0.54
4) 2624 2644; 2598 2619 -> 0.74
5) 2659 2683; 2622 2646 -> 1.04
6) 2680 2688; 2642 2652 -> 1.62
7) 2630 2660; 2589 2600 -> 0.65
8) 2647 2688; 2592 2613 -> 0.71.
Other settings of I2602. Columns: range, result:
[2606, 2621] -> 65.4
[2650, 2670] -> 41.2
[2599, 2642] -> 59.2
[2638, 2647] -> 39.6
